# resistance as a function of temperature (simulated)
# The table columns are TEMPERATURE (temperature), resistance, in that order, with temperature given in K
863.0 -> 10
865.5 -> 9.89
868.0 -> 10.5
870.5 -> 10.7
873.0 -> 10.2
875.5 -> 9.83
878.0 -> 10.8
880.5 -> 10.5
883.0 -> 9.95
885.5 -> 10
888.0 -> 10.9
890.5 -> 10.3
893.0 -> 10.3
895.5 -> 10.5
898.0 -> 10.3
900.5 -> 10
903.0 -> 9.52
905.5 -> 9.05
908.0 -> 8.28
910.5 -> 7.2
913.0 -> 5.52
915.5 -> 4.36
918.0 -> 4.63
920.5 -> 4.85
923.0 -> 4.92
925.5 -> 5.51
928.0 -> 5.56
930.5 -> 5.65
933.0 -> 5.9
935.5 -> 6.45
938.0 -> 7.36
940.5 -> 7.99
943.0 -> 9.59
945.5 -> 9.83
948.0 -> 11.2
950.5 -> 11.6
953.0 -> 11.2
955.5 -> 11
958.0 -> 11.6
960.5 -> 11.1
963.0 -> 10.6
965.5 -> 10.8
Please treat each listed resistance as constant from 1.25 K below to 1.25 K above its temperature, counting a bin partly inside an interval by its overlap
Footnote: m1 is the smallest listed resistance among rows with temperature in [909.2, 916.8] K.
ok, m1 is 4.36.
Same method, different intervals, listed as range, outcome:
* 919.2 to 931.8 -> 4.85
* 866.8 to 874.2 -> 10.2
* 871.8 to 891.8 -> 9.83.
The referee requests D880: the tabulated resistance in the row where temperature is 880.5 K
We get 10.5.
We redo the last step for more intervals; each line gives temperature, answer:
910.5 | 7.2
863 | 10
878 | 10.8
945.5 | 9.83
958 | 11.6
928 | 5.56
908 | 8.28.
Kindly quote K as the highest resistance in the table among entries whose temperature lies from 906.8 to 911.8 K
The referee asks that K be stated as 8.28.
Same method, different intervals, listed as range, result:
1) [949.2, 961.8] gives 11.6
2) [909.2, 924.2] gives 7.2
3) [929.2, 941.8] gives 7.99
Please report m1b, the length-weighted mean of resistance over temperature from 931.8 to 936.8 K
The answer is 6.19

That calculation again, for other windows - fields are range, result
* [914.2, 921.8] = 4.62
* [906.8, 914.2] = 7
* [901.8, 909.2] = 8.95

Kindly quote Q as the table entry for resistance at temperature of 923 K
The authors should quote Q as 4.92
